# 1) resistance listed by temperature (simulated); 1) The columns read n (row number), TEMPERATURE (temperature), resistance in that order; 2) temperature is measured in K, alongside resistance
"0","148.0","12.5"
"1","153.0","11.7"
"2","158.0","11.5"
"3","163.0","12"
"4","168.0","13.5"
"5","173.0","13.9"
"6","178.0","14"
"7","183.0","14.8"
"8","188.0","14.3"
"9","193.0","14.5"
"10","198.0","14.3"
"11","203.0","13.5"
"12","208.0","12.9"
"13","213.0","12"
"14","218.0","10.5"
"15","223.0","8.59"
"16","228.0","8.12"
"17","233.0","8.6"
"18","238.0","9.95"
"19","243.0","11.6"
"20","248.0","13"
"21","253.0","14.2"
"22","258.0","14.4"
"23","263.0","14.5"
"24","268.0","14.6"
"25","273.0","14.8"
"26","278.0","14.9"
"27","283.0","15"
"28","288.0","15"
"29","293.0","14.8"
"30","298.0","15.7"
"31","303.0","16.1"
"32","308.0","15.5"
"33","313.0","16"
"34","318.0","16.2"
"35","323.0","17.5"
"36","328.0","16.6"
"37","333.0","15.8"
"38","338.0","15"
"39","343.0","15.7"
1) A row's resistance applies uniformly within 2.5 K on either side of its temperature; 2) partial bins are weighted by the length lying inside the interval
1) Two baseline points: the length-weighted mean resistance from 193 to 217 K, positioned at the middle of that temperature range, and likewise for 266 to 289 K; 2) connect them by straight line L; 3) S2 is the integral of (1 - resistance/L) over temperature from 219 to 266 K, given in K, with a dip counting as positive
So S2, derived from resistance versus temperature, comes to 8.8 K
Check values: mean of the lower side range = 13.1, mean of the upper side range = 14.9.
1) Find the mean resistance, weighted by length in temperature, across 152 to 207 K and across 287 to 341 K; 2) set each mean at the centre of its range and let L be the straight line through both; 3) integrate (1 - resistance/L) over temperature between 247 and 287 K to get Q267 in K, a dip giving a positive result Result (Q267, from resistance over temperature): 1.4 K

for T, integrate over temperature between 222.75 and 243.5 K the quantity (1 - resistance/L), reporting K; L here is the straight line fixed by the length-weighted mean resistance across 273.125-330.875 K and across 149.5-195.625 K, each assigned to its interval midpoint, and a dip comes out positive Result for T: 7.5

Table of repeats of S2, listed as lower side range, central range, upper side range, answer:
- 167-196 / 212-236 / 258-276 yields 8.3 K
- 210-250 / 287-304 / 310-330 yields -0.6 K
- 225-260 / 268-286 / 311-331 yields -1.6 K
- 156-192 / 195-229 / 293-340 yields 6.1 K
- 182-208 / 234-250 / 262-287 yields 3.7 K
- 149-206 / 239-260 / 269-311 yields 2.2 K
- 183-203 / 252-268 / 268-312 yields 0.6 K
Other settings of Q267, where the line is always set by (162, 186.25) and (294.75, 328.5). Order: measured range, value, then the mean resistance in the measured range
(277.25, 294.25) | 0.8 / 14.9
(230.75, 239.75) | 3.4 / 9.24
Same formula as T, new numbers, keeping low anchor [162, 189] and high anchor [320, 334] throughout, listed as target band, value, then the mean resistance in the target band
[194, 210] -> 0.7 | 13.7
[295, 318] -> 0.7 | 15.8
